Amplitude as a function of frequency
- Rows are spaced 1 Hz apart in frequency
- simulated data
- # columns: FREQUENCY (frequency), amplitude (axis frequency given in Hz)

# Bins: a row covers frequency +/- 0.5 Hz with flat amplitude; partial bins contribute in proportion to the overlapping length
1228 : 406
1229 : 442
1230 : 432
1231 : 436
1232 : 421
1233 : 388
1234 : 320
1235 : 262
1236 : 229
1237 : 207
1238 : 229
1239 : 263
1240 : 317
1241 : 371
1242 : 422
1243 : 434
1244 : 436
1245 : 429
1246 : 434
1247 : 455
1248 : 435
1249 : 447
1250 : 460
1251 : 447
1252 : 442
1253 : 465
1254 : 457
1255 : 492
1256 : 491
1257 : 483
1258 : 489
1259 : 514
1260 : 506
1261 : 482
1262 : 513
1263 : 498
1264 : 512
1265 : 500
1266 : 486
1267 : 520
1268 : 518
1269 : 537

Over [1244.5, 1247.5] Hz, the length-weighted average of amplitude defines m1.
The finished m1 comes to 439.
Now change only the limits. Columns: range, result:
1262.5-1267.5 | 503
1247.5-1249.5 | 441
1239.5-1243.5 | 386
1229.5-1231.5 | 434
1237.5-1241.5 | 295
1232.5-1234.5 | 354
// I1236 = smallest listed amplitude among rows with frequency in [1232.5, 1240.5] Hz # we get 207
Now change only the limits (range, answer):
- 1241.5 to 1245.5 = 422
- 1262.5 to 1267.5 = 486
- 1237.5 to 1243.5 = 229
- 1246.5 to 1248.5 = 435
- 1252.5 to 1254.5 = 457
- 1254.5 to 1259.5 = 483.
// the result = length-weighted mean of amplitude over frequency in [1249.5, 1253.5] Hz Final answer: 454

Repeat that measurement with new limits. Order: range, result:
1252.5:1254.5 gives 461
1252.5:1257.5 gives 478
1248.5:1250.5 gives 454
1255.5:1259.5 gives 494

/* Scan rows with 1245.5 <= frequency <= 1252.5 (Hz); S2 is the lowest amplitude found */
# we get 434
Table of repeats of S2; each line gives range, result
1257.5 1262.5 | 482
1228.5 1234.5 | 320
